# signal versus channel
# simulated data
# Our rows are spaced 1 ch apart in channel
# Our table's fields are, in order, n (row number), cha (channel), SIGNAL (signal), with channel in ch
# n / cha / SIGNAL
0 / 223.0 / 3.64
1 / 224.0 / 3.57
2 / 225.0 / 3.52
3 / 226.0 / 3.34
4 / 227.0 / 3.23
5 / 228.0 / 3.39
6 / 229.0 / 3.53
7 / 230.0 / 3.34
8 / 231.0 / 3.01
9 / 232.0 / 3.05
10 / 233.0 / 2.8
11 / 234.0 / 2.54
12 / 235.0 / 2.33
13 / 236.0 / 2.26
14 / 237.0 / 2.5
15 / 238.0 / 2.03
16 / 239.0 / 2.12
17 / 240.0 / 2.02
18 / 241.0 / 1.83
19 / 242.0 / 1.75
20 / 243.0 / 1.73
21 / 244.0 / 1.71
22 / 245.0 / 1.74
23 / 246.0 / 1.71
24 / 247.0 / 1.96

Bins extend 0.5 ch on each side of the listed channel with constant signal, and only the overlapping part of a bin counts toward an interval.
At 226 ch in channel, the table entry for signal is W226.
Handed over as 3.34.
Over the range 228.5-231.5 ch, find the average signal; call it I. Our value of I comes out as 3.29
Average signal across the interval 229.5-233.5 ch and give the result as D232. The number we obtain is 3.05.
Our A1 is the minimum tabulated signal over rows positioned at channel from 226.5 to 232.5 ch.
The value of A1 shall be 3.01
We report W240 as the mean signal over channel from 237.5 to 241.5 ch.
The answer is 2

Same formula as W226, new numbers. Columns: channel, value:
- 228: 3.39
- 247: 1.96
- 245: 1.74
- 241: 1.83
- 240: 2.02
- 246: 1.71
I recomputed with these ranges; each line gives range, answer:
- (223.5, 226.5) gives 3.48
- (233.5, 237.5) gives 2.41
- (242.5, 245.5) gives 1.73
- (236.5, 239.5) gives 2.22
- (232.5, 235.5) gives 2.56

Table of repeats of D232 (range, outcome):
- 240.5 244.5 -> 1.75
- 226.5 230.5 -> 3.37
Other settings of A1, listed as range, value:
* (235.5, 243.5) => 1.73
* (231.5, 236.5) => 2.26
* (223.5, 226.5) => 3.34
